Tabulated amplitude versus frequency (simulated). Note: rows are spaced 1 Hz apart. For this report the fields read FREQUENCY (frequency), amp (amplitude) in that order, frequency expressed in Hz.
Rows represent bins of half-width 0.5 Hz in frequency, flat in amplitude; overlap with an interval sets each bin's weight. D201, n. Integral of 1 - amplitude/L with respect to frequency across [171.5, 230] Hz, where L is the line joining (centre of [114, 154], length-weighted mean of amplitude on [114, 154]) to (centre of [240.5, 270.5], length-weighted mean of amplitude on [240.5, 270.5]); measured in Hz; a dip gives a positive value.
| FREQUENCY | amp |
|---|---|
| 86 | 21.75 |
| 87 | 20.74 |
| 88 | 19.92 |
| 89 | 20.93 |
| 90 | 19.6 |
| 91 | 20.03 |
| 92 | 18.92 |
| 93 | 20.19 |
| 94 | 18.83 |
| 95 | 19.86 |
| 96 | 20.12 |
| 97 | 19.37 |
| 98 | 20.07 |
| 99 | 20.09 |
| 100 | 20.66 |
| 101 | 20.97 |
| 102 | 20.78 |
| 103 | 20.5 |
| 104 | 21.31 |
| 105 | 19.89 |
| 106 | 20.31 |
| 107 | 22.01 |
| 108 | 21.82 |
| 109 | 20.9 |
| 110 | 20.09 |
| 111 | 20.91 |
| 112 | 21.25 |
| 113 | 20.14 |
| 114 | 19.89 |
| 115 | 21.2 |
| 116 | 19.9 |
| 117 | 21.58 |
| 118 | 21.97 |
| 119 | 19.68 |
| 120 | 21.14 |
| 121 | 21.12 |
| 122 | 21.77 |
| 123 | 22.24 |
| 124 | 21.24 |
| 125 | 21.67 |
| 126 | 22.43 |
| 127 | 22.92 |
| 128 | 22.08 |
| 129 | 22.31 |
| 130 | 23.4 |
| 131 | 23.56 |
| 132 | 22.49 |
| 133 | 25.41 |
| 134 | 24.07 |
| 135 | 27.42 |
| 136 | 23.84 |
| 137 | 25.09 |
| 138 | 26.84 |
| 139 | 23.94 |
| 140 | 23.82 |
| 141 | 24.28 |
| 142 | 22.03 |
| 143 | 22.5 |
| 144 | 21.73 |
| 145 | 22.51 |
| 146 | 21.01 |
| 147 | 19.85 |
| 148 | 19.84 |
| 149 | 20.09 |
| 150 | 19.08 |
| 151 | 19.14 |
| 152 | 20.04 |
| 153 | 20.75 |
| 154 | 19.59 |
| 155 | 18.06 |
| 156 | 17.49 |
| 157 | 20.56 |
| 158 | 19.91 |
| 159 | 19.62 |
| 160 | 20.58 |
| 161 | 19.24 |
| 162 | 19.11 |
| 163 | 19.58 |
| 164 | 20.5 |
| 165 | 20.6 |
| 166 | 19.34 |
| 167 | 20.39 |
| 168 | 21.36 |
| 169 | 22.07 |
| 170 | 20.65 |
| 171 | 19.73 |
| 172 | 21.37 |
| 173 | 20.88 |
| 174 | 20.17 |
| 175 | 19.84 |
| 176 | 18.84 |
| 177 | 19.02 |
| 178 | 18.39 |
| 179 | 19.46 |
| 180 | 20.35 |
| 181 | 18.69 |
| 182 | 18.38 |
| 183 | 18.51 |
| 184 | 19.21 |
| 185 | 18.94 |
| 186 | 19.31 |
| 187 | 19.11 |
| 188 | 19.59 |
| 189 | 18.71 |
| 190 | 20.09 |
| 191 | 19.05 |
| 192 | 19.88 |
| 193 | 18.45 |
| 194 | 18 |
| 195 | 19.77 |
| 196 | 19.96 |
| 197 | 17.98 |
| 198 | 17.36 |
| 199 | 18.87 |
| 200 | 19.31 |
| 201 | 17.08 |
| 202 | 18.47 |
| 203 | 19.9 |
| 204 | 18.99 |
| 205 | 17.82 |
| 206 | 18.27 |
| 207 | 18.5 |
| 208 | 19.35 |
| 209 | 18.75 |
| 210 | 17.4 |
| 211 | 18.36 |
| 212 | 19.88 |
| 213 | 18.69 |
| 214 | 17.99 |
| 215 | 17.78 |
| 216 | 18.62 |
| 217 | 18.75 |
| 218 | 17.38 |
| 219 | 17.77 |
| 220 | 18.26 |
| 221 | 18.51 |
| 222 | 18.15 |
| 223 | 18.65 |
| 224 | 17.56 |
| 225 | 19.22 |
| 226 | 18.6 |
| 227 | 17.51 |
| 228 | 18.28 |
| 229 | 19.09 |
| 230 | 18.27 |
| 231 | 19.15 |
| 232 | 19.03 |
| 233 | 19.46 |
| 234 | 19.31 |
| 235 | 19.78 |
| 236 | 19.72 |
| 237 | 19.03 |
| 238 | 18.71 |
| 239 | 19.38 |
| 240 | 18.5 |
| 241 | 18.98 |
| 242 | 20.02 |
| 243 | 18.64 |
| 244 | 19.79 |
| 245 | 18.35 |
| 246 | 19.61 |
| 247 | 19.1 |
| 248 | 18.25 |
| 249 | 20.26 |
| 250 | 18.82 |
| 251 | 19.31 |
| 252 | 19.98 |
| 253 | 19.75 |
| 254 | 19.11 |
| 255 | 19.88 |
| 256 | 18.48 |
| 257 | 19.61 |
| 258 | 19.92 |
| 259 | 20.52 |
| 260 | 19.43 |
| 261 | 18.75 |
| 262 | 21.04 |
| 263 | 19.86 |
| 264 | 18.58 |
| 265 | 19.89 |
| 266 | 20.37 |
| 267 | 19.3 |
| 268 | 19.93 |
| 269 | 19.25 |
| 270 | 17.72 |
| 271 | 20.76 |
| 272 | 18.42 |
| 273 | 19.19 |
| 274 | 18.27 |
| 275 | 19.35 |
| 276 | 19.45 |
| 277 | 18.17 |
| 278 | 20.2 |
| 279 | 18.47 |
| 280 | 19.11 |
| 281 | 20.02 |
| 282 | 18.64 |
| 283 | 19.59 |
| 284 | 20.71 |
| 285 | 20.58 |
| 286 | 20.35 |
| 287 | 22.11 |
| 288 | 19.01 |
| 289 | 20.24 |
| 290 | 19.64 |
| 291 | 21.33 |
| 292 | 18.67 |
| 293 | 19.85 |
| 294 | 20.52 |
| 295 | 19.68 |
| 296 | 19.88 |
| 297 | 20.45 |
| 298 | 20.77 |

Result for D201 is 5.2 Hz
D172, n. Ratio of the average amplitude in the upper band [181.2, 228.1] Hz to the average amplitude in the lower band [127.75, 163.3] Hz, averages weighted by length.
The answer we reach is 0.86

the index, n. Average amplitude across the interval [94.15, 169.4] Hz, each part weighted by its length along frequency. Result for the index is 21.3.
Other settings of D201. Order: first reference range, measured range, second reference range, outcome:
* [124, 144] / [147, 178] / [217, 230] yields 2.8 Hz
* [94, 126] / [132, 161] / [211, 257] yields -2.1 Hz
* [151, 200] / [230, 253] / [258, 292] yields 0.4 Hz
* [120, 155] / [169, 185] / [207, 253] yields 0.9 Hz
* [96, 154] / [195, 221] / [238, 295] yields 2.4 Hz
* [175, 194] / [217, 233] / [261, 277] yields 0.7 Hz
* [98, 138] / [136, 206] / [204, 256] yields 1.4 Hz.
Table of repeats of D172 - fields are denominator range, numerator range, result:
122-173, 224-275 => 0.89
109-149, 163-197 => 0.88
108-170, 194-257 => 0.88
